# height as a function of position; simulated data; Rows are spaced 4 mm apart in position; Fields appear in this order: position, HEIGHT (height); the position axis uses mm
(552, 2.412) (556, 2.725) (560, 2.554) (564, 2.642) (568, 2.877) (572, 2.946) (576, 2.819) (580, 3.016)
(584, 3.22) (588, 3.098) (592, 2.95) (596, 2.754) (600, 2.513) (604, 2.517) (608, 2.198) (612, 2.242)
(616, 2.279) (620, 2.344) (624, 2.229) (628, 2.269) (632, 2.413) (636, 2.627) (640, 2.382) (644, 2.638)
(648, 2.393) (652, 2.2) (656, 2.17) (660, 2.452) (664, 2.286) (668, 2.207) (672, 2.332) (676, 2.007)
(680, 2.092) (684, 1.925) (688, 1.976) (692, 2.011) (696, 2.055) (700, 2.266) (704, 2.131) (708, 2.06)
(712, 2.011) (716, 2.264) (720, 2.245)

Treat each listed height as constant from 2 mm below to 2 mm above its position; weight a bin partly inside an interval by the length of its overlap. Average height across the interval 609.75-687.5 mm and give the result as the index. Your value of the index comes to 2.28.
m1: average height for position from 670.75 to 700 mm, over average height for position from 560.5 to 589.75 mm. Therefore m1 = 0.7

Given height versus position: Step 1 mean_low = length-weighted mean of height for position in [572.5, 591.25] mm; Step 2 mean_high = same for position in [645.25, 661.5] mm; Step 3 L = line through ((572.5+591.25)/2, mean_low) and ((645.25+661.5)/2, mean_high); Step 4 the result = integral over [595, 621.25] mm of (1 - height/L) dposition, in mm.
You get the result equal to 3.5 mm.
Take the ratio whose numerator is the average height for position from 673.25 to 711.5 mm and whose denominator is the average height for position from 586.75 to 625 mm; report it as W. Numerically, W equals 0.82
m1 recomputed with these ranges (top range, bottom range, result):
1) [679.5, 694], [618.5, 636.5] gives 0.85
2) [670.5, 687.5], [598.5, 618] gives 0.88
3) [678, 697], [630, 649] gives 0.81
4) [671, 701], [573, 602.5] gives 0.71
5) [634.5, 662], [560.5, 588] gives 0.83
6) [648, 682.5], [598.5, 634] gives 0.95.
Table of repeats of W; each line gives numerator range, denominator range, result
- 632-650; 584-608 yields 0.91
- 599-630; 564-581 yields 0.81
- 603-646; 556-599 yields 0.83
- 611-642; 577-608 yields 0.83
